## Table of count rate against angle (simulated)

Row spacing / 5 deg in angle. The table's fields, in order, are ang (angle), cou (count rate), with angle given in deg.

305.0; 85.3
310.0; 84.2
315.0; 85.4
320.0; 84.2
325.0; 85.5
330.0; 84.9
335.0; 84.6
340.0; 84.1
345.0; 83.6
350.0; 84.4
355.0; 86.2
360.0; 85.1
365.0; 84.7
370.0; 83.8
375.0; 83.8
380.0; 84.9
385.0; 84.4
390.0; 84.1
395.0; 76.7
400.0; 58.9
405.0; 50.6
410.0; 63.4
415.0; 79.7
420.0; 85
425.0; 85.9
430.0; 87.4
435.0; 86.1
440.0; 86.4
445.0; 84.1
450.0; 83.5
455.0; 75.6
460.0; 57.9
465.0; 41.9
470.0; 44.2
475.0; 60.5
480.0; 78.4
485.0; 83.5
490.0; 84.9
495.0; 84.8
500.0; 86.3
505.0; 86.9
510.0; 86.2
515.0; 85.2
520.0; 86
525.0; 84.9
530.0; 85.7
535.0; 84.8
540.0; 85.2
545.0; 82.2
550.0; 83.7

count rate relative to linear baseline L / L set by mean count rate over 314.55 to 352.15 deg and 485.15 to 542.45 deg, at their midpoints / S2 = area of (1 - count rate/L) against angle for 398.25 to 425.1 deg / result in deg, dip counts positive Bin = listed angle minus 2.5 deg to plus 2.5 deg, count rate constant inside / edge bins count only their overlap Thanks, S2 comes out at 4.87 deg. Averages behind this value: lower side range 84.5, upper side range 85.5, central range 69.5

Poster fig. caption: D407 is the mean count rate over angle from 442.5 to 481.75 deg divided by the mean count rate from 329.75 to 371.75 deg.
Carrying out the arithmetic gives 0.77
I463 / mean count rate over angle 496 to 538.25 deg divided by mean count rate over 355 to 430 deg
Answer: 1.09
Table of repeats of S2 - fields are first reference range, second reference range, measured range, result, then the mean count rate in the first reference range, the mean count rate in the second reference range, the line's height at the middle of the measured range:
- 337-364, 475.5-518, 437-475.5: 7.6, 84.7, 83.4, 83.8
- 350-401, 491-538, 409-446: 0.2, 82.1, 85.6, 83.4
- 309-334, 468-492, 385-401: 0.4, 84.9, 70.5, 78.4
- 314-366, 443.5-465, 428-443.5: -2.8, 84.8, 71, 73.2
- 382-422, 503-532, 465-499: 4.6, 72.8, 85.8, 81.8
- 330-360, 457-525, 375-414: 4.1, 84.7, 74.8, 81.3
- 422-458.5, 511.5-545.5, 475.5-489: 0.9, 83.4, 85.1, 84.2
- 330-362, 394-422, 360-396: -3.5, 84.7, 68.4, 76.3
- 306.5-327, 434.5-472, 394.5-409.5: 3.0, 84.8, 69.4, 75.2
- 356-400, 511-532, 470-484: 3.0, 82.1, 85.5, 84.5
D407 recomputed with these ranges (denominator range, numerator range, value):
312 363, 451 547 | 0.91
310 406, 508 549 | 1.04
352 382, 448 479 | 0.72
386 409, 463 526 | 1.12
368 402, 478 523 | 1.06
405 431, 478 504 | 1.09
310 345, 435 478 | 0.80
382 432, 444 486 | 0.88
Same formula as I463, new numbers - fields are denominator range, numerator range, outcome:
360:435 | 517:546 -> 1.08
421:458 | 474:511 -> 0.98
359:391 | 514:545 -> 1.01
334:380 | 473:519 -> 0.97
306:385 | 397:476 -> 0.84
